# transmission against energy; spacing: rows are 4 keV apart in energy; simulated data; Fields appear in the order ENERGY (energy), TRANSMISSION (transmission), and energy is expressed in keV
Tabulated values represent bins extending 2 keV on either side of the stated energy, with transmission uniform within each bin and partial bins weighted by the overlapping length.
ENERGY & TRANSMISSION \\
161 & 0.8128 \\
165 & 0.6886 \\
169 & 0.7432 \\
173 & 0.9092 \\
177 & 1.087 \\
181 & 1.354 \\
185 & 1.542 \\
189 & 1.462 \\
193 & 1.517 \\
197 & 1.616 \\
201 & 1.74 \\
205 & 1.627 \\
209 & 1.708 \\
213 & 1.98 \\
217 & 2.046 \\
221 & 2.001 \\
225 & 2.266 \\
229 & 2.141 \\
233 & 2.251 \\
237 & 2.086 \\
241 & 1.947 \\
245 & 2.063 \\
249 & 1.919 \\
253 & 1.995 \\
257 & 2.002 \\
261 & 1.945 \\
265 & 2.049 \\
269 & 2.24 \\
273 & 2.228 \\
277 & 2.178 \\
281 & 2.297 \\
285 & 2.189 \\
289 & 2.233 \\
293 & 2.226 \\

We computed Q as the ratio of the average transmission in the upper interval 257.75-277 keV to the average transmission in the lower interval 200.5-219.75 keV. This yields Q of 1.2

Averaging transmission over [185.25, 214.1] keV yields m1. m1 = 1.65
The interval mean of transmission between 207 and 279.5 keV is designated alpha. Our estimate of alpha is 2.06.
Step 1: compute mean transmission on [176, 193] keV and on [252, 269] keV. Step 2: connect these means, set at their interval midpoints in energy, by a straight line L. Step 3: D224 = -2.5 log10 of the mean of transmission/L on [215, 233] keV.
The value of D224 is -0.23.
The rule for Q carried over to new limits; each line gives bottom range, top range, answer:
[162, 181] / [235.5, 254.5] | 2.21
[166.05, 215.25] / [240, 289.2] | 1.47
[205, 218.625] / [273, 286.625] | 1.19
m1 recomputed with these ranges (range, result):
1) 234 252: 2.02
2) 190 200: 1.57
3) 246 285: 2.1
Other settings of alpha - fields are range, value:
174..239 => 1.76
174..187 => 1.3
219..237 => 2.16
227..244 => 2.1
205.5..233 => 2.02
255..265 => 1.99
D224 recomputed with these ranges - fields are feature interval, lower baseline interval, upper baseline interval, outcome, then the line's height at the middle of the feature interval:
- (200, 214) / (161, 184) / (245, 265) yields -0.25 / 1.39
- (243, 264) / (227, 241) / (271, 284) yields 0.10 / 2.17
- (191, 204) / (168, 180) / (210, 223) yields -0.06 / 1.53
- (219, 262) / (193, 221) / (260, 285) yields -0.05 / 1.98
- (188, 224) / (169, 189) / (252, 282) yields -0.19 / 1.48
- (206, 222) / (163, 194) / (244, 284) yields -0.23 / 1.54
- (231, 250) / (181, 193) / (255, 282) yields -0.09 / 1.91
